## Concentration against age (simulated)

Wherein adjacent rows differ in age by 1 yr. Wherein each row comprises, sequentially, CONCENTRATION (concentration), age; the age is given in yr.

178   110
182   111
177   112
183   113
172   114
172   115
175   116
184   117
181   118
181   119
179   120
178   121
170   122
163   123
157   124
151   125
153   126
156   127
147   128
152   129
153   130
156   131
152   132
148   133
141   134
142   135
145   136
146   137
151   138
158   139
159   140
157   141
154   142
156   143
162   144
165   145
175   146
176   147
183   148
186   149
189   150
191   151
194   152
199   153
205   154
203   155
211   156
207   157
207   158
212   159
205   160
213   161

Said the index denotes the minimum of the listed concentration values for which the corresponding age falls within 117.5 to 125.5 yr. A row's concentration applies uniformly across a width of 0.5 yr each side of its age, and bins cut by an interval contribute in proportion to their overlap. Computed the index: 151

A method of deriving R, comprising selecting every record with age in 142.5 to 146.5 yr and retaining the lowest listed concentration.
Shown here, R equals 156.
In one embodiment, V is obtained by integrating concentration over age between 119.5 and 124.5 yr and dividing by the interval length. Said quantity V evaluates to 169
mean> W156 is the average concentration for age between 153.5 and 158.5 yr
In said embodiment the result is 207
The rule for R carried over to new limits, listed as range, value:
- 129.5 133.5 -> 148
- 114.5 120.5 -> 172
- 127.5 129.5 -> 147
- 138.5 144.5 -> 154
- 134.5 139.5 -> 142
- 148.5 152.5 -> 186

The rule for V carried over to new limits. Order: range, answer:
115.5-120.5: 180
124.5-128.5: 152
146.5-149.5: 182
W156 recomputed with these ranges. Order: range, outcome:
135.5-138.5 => 147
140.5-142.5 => 156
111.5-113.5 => 180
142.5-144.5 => 159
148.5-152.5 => 190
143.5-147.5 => 170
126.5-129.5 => 152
